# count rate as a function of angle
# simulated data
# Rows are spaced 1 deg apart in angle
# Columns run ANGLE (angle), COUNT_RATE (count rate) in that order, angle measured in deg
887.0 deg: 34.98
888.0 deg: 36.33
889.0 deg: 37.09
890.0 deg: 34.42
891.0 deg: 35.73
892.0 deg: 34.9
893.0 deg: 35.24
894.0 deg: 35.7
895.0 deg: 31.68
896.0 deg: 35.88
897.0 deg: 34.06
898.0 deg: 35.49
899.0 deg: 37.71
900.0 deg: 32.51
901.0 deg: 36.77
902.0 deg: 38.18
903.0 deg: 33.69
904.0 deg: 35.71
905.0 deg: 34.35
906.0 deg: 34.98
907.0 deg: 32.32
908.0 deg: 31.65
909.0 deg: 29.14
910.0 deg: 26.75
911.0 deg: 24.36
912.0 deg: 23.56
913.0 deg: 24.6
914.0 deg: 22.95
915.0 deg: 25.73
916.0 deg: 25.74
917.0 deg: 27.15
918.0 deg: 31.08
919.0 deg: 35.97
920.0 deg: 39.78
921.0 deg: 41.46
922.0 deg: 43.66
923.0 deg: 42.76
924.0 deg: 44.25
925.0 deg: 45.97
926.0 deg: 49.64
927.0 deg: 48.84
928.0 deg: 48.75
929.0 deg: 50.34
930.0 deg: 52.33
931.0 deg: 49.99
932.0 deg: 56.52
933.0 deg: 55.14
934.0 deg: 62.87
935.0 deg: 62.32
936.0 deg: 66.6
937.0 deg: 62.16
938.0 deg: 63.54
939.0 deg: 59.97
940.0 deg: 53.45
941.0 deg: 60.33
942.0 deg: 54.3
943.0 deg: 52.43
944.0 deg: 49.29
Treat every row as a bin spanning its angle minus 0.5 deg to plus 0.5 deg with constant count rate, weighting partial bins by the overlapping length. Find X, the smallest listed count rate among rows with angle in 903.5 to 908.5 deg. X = 31.65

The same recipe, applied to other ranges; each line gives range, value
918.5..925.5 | 35.97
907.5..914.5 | 22.95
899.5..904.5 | 32.51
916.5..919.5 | 27.15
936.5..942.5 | 53.45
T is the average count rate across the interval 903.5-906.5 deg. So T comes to 35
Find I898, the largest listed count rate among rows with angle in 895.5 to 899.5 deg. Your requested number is 37.71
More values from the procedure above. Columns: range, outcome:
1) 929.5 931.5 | 52.33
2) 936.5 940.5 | 63.54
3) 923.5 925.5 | 45.97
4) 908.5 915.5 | 29.14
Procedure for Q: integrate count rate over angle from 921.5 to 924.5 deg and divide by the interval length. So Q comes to 43.6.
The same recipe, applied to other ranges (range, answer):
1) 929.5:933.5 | 53.5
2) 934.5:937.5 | 63.7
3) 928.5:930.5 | 51.3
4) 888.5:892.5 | 35.5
